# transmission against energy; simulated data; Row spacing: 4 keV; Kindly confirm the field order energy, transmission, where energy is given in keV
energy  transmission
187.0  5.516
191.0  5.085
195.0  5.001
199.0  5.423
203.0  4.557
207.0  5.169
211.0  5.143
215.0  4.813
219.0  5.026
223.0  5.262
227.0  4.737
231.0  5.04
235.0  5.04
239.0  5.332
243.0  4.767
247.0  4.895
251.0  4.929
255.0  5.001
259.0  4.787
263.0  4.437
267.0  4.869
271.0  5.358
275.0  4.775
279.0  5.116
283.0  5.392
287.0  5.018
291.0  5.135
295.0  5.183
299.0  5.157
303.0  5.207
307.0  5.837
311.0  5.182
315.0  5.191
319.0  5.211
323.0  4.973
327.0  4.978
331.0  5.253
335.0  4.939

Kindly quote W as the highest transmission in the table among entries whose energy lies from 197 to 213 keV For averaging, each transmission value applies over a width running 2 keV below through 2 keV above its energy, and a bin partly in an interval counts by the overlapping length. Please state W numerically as 5.423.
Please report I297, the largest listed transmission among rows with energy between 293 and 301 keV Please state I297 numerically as 5.183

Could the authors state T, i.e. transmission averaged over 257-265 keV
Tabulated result 4.61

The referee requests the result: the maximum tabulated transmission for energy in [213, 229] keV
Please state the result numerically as 5.262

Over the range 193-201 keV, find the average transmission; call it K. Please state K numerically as 5.21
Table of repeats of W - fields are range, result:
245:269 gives 5.001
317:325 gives 5.211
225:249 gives 5.332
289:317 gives 5.837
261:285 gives 5.392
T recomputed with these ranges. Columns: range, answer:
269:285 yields 5.16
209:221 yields 4.99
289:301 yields 5.16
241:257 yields 4.9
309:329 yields 5.11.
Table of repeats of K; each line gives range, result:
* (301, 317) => 5.35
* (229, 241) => 5.14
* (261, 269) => 4.65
